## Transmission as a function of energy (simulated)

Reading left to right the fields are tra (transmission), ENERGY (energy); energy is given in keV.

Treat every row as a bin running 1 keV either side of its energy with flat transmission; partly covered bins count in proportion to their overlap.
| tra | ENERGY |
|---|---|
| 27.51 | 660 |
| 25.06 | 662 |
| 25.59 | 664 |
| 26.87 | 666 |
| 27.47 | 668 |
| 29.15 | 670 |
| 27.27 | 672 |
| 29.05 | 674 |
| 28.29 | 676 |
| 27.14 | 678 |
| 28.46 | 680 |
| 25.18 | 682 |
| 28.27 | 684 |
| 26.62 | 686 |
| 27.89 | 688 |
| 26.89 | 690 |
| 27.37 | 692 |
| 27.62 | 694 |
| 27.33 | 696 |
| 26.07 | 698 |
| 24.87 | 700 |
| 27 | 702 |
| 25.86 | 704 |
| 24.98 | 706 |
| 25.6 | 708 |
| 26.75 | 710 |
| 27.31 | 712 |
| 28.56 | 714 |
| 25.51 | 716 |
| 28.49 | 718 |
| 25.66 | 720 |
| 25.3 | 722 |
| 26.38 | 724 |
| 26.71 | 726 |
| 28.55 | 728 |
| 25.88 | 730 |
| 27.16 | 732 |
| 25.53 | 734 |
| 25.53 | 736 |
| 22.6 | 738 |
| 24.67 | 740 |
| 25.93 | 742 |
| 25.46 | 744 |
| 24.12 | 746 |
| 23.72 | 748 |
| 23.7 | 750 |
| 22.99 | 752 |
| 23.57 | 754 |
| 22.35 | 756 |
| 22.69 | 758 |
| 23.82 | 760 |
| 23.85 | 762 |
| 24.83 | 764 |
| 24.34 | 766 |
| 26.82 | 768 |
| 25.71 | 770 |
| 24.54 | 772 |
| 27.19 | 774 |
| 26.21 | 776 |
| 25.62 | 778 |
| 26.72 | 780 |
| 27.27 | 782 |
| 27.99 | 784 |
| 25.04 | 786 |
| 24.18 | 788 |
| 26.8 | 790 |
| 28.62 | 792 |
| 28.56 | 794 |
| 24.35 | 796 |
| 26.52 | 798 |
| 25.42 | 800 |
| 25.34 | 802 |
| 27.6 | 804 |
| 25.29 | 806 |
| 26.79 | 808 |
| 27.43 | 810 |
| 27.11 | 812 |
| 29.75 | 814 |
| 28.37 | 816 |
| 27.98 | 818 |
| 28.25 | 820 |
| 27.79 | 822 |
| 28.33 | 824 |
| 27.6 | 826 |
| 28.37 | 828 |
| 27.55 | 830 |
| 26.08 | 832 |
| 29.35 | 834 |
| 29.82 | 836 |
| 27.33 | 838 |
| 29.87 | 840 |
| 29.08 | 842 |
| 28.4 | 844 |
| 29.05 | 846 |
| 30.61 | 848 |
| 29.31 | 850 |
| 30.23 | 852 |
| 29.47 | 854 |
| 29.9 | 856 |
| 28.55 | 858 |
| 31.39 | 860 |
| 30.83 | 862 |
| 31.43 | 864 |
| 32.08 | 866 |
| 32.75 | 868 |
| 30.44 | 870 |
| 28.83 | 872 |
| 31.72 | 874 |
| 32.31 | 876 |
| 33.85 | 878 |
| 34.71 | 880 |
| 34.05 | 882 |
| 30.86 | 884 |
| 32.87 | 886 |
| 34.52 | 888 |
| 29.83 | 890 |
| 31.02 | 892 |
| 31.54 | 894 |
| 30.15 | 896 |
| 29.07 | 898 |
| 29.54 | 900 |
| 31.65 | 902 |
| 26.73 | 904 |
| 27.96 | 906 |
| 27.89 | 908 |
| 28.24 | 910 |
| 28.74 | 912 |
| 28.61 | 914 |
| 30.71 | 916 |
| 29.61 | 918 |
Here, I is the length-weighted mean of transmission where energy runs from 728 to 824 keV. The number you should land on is 25.8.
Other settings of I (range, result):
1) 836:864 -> 29.6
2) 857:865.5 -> 30.6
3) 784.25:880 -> 28.7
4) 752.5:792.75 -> 25.4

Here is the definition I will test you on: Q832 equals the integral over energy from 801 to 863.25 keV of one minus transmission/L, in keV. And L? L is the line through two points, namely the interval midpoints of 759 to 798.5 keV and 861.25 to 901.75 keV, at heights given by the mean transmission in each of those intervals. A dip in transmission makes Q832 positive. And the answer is 0.9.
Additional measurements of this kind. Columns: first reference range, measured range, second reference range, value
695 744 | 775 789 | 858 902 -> 1.04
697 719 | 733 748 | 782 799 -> 0.98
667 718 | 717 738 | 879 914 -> 1.02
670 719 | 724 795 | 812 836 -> 5.63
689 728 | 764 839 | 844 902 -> 5.62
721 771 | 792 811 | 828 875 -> 0.65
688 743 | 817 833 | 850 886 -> 1.17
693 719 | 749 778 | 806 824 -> 2.91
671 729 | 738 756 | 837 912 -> 2.46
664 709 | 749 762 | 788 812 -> 1.70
